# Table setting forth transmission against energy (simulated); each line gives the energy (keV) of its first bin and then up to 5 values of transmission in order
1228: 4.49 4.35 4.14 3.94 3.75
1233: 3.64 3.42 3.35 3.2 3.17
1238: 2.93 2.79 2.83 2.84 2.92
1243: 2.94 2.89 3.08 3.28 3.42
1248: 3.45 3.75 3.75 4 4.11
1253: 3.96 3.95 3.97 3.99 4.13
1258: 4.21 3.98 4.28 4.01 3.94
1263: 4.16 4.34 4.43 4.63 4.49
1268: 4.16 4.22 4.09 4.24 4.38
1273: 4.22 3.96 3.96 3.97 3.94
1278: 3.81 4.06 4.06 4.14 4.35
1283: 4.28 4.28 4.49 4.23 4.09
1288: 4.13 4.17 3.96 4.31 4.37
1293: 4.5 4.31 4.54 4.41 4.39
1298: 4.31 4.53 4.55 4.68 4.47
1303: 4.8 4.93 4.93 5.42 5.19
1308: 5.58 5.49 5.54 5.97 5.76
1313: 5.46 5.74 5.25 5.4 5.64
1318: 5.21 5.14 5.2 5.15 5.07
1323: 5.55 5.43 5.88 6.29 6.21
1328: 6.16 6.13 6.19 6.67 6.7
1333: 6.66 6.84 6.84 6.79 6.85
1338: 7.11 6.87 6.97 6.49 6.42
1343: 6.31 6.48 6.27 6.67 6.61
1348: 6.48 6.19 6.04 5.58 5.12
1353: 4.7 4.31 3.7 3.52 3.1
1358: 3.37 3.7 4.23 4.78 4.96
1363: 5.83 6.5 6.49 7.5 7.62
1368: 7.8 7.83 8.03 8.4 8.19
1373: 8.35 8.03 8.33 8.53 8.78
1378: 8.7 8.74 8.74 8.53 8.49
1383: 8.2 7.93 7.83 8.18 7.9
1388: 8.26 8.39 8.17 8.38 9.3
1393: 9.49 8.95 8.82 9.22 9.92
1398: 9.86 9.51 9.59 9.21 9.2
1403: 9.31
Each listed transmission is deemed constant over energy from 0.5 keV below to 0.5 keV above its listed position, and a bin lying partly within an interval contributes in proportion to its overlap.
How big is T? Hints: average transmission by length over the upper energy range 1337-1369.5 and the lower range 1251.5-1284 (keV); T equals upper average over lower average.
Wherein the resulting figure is 1.4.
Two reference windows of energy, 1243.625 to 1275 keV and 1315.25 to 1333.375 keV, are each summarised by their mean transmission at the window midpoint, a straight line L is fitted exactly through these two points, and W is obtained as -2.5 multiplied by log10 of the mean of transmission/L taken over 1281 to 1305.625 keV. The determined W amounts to 0.12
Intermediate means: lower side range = 3.99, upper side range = 5.8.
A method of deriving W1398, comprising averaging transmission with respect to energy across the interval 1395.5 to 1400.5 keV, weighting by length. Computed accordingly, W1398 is 9.62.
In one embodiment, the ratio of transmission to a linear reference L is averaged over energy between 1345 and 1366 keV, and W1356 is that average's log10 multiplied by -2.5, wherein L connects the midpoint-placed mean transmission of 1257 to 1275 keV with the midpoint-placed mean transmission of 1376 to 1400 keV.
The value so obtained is 0.40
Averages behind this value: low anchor 4.21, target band 5.18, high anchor 8.72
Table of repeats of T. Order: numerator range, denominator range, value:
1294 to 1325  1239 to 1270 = 1.35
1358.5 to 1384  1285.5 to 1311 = 1.59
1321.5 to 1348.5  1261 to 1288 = 1.53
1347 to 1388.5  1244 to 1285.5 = 1.68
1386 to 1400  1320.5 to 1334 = 1.48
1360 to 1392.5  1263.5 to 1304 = 1.82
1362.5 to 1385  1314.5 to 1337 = 1.34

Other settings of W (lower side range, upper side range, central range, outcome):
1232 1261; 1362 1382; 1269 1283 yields 0.11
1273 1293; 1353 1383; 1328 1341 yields -0.17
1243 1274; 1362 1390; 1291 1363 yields 0.15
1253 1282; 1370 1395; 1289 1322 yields 0.13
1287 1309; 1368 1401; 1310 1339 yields -0.03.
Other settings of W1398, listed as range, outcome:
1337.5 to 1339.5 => 6.99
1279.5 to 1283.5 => 4.21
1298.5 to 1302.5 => 4.56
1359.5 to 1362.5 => 4.66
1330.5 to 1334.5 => 6.72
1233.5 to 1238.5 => 3.21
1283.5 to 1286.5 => 4.33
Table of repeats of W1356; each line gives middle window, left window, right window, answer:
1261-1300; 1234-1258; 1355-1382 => 0.04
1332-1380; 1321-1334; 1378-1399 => 0.13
